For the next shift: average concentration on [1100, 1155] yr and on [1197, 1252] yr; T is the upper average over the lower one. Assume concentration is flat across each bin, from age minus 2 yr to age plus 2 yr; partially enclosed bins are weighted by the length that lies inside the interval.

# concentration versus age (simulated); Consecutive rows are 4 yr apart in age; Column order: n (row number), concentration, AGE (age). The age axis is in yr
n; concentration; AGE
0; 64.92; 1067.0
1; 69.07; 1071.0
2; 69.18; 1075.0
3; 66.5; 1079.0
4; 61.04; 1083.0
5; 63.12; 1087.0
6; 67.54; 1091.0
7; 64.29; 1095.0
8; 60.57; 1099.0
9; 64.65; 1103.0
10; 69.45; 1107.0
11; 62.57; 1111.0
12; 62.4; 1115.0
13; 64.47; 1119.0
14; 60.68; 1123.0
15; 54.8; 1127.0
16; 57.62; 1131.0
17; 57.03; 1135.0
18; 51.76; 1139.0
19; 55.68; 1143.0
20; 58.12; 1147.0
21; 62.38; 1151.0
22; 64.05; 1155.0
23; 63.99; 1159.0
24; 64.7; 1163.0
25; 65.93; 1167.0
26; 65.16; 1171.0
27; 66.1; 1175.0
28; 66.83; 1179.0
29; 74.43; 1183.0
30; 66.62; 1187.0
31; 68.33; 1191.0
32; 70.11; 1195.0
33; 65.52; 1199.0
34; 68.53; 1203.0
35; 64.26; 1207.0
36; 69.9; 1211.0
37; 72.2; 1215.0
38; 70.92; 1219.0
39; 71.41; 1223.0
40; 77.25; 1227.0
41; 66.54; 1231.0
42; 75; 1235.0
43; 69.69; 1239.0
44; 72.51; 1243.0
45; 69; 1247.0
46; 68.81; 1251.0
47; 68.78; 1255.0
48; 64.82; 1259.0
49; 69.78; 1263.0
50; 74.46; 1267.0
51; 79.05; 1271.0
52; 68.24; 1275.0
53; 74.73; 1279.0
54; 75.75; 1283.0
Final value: 1.2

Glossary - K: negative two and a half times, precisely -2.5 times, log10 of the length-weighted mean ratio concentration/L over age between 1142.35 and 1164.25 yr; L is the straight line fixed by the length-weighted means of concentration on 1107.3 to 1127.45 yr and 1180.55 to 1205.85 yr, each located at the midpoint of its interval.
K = 0.06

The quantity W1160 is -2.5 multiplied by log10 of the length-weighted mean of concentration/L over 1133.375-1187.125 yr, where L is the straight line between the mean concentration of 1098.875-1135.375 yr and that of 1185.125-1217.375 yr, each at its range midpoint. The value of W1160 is 0.036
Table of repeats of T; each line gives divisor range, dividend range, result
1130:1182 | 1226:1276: 1.15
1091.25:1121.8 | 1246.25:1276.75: 1.10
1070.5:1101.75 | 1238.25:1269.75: 1.08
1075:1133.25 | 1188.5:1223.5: 1.09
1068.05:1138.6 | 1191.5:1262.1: 1.11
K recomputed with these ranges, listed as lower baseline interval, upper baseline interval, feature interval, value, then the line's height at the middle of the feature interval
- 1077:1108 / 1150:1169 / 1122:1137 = 0.13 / 64.4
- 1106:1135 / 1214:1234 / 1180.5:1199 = -0.02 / 68.3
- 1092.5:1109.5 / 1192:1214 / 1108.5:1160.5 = 0.11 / 65.8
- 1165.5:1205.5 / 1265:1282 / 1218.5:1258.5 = 0.01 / 71.6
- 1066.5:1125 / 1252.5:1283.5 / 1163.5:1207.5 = 0.01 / 68.4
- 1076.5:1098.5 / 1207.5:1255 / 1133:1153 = 0.17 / 66.9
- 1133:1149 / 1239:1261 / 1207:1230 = -0.10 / 65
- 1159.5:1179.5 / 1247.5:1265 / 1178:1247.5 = -0.05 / 66.8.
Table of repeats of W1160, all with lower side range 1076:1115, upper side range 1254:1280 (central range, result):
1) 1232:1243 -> -0.025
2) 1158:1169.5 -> 0.037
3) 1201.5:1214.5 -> 0.015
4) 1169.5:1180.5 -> 0.026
